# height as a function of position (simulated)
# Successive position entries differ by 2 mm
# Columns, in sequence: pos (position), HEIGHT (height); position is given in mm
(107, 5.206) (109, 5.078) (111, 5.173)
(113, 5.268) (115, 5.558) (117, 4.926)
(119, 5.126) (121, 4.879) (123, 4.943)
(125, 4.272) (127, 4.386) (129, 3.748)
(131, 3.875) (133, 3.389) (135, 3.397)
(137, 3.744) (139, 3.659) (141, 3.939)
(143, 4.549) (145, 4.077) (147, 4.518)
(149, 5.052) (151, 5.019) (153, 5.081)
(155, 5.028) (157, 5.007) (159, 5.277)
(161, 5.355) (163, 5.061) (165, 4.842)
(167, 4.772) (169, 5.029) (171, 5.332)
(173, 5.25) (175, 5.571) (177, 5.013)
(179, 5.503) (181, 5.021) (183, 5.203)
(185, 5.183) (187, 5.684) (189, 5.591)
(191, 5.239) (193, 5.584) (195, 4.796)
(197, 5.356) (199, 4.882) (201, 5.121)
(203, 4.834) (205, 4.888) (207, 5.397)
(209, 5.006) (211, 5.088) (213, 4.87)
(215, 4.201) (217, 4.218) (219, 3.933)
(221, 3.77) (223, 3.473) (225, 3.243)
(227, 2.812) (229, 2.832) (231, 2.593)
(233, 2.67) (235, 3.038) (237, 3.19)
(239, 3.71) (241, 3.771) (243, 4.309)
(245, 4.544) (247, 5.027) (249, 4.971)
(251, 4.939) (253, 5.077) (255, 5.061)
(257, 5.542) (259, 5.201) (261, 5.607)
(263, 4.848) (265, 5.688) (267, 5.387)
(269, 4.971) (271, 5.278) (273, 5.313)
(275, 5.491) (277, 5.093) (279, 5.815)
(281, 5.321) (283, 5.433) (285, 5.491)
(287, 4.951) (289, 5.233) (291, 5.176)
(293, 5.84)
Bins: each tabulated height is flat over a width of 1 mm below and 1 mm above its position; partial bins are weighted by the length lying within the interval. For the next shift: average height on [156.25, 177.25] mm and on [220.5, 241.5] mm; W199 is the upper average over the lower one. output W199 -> 0.62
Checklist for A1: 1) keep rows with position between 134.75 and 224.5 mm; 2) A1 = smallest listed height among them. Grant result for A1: 3.397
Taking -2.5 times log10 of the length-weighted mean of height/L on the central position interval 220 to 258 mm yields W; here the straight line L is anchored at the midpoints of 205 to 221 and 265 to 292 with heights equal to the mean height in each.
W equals 0.25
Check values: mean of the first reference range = 4.63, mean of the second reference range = 5.32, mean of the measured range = 3.92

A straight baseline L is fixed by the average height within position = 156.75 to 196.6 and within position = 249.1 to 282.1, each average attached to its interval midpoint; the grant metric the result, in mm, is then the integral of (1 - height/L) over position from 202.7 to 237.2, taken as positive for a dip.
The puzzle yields 8.9 mm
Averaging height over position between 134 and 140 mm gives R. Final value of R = 3.6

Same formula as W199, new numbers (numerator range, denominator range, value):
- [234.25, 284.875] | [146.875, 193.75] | 0.95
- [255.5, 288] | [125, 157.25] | 1.25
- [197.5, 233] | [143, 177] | 0.83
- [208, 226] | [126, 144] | 1.09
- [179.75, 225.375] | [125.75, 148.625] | 1.22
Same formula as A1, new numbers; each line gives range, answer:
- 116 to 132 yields 3.748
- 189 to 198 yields 4.796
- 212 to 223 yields 3.473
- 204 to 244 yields 2.593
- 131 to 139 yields 3.389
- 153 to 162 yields 5.007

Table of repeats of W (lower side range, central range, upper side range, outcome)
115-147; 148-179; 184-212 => -0.093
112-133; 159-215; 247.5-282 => -0.050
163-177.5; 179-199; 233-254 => -0.087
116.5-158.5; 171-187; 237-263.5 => -0.164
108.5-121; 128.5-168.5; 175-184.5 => 0.160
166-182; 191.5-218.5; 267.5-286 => 0.066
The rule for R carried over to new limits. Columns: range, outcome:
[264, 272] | 5.33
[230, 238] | 2.87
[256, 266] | 5.38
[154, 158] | 5.02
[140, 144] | 4.24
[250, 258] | 5.15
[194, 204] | 5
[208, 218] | 4.68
